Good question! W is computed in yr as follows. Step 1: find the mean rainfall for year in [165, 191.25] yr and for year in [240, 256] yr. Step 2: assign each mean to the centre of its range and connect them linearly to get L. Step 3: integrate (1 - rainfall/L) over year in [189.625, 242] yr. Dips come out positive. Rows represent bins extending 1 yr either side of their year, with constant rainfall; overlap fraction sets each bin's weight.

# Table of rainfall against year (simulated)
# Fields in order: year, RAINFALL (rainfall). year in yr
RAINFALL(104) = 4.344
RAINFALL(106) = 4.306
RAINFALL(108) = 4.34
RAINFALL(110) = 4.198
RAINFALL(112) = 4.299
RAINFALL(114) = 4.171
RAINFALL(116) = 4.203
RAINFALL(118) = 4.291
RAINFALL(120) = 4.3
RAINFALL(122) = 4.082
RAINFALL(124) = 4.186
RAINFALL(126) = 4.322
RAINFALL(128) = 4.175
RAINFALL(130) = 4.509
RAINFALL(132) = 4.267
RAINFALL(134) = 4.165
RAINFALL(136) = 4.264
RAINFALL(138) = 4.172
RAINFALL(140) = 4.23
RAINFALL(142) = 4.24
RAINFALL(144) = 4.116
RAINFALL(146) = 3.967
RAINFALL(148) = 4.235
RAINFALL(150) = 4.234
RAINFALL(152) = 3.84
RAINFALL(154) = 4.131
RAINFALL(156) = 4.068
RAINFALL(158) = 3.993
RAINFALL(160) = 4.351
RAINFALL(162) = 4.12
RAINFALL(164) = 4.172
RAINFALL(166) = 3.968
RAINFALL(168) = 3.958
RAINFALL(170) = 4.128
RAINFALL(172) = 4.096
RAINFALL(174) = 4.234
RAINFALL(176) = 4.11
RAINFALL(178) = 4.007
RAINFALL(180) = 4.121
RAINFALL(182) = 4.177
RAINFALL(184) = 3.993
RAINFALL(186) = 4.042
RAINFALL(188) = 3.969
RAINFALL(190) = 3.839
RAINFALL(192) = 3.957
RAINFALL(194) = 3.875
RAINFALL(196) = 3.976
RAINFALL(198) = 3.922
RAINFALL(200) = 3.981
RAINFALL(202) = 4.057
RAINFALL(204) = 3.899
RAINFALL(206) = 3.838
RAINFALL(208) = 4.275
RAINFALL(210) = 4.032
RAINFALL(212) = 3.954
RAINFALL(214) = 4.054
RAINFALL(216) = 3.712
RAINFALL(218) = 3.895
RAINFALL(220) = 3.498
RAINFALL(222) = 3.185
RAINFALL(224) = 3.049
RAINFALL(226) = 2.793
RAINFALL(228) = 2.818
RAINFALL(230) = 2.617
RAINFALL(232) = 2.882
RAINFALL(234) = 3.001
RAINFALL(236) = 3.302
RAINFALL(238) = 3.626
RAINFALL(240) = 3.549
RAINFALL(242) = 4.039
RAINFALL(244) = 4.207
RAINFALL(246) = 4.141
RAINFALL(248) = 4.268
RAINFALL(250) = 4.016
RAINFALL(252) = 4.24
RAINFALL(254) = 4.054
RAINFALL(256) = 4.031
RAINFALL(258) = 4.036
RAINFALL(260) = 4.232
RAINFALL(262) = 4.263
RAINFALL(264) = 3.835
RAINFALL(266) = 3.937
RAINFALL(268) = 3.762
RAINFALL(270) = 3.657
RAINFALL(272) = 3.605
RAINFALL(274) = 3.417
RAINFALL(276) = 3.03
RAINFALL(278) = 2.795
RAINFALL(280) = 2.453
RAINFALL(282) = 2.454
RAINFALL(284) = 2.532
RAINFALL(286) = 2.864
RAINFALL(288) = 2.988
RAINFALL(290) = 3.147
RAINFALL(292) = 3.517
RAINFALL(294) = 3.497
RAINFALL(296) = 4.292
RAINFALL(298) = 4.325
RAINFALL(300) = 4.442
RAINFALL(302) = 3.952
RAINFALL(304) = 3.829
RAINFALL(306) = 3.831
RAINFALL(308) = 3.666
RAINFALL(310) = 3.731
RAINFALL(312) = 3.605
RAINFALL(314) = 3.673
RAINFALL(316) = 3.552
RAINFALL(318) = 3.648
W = 6.0 yr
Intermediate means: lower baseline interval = 4.05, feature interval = 3.6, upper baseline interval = 4.09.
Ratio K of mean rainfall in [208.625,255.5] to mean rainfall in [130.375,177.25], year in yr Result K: 0.9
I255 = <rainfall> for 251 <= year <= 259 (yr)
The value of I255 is 4.09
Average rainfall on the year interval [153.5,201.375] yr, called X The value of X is 4.05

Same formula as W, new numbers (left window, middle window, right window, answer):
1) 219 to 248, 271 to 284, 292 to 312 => 2.76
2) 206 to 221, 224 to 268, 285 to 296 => -0.67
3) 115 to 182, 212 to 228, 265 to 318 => 1.58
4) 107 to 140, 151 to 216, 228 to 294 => -1.82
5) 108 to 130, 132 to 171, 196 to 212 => 0.19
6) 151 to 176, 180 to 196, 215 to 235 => -1.18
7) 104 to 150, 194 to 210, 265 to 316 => -0.41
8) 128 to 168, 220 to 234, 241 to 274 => 3.82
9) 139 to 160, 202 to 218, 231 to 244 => -1.31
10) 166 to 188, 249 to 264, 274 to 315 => -1.92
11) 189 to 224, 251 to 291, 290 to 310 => 4.18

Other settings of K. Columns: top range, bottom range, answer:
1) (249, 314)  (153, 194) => 0.89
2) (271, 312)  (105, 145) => 0.81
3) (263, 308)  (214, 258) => 0.97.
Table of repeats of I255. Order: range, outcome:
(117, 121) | 4.3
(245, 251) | 4.14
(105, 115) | 4.26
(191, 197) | 3.94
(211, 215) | 4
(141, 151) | 4.16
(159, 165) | 4.21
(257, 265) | 4.09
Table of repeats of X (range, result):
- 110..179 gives 4.17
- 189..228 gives 3.75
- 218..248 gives 3.39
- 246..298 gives 3.58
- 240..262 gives 4.11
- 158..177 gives 4.12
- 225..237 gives 2.9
